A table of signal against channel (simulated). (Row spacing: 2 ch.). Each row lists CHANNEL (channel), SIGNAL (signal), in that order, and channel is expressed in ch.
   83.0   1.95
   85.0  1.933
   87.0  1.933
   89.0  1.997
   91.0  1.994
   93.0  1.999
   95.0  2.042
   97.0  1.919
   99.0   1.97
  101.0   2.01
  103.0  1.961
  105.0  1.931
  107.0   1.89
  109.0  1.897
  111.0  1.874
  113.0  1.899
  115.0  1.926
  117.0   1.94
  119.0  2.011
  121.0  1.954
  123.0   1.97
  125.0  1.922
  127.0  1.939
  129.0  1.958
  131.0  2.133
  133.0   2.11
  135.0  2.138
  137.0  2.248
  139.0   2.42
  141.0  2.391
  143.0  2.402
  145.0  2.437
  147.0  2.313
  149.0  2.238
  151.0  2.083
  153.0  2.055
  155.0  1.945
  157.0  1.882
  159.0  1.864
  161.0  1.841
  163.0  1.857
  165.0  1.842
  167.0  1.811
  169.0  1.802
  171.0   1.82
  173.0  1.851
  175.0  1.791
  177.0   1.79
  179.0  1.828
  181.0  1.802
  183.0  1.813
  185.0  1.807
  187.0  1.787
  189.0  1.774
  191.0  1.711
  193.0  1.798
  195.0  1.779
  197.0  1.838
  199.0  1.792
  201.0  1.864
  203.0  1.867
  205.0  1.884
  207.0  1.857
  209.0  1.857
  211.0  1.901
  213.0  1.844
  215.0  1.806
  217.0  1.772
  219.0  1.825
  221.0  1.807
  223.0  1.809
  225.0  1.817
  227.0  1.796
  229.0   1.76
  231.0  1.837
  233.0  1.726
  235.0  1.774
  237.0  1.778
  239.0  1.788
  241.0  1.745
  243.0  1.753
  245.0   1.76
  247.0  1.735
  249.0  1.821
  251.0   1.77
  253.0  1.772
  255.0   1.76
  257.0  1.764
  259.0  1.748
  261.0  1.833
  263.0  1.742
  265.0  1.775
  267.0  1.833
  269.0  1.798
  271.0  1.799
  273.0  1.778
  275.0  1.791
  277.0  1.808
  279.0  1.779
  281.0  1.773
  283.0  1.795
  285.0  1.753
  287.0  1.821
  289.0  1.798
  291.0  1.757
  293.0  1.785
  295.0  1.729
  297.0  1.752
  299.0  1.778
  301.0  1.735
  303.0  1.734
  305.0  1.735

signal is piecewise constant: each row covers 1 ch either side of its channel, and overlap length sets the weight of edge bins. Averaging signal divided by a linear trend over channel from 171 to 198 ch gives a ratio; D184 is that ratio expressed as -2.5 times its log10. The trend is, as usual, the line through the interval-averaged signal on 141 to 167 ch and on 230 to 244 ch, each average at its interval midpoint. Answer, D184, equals 0.092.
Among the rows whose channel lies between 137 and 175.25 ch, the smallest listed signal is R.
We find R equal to 1.791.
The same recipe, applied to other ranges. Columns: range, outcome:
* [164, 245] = 1.711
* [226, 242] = 1.726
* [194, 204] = 1.779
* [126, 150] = 1.939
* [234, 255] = 1.735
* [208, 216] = 1.806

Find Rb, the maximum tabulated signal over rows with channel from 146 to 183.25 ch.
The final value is 2.313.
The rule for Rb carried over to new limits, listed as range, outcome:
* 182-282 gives 1.901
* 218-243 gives 1.837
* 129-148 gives 2.437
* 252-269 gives 1.833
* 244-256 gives 1.821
